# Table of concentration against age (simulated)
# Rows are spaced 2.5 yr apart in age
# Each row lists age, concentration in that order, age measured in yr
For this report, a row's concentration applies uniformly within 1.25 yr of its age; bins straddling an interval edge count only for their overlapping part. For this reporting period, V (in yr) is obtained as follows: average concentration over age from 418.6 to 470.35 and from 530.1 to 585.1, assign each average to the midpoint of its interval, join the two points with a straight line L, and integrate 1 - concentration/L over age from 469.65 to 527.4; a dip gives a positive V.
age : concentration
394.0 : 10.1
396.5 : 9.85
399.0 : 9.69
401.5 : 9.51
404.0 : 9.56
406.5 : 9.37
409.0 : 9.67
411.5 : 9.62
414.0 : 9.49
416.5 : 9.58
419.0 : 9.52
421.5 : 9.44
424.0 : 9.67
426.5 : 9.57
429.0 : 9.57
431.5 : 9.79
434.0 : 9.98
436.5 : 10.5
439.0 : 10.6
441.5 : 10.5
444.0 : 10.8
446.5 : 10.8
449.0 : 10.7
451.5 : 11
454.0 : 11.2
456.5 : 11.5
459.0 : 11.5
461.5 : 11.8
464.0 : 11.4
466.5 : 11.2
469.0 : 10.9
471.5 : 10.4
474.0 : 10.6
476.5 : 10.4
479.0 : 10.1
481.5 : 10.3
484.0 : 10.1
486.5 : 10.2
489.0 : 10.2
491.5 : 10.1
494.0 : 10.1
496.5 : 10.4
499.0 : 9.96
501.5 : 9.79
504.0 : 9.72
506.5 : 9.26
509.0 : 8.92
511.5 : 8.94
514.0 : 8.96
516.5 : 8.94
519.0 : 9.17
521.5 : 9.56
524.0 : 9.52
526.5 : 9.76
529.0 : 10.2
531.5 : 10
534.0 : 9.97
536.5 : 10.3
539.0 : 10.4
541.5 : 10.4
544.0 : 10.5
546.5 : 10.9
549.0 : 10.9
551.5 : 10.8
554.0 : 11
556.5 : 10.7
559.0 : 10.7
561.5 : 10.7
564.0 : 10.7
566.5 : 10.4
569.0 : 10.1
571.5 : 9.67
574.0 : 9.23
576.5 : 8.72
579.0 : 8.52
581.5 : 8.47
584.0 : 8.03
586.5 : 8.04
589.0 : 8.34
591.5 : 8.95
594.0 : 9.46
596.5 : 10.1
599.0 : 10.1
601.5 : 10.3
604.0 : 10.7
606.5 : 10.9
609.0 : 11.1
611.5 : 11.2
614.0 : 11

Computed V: 2.93 yr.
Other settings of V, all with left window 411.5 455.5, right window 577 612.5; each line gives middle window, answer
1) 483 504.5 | -0.3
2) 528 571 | -3.4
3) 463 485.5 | -1.3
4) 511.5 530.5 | 0.8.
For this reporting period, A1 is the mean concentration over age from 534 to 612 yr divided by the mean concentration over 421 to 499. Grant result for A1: 1.0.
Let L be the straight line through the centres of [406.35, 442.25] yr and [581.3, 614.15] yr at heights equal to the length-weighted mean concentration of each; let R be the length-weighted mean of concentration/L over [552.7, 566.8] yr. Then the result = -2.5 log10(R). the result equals -0.10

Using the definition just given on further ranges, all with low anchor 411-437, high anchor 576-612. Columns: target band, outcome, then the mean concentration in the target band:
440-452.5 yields -0.12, 10.8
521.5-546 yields -0.06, 10.1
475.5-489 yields -0.06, 10.2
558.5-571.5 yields -0.10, 10.4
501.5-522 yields 0.04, 9.21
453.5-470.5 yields -0.18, 11.3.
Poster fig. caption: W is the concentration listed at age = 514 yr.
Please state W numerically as 8.96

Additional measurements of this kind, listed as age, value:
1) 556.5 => 10.7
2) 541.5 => 10.4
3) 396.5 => 9.85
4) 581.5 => 8.47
